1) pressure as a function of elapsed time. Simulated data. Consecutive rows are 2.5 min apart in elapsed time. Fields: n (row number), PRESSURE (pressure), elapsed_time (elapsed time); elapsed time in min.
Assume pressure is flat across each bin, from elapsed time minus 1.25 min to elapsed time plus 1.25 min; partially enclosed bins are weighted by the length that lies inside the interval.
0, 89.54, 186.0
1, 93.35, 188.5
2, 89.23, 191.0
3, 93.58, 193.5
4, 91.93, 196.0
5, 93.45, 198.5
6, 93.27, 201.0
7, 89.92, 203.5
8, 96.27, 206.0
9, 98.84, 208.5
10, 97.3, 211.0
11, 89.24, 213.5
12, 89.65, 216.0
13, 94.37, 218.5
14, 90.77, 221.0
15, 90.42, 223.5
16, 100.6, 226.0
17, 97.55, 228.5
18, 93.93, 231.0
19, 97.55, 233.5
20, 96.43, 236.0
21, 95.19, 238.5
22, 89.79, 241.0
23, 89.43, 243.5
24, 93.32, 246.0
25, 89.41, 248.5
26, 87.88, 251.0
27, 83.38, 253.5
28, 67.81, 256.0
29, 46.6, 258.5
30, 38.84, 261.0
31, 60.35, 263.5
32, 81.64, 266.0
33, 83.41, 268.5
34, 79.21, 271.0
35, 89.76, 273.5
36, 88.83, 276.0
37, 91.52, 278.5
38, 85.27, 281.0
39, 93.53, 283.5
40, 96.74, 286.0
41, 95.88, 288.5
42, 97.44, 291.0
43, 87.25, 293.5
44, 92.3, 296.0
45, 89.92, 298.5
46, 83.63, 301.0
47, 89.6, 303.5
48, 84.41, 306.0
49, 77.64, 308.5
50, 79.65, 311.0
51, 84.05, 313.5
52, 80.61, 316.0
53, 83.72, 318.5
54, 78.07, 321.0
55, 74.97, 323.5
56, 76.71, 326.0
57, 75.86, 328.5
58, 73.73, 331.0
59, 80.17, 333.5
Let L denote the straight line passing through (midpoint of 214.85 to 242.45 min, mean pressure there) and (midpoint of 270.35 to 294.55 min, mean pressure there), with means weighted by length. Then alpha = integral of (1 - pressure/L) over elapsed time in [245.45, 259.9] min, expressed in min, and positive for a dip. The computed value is 2.5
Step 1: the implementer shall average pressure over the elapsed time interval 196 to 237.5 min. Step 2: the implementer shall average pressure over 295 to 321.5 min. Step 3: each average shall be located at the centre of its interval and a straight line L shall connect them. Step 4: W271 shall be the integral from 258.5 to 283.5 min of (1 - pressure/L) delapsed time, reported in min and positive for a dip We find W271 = 3.2 min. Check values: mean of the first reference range 94.3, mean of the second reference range 84.1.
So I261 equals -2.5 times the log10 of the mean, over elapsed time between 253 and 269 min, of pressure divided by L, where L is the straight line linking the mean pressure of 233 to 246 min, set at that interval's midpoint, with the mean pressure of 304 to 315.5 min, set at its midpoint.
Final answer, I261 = 0.36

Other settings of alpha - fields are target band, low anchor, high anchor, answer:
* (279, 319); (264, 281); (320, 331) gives -3.7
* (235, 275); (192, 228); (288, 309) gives 5.1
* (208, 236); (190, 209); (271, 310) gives -0.7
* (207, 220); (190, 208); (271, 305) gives -0.2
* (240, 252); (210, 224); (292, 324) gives -0.1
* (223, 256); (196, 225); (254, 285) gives -2.8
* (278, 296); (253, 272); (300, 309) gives -3.6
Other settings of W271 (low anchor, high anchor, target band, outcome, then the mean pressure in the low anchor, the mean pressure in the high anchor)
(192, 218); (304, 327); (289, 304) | -1.4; 93.3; 80.3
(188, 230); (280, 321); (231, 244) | -0.3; 93.5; 87.3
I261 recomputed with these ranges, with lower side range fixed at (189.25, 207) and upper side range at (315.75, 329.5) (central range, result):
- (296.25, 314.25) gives -0.058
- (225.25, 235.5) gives -0.098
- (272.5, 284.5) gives -0.081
